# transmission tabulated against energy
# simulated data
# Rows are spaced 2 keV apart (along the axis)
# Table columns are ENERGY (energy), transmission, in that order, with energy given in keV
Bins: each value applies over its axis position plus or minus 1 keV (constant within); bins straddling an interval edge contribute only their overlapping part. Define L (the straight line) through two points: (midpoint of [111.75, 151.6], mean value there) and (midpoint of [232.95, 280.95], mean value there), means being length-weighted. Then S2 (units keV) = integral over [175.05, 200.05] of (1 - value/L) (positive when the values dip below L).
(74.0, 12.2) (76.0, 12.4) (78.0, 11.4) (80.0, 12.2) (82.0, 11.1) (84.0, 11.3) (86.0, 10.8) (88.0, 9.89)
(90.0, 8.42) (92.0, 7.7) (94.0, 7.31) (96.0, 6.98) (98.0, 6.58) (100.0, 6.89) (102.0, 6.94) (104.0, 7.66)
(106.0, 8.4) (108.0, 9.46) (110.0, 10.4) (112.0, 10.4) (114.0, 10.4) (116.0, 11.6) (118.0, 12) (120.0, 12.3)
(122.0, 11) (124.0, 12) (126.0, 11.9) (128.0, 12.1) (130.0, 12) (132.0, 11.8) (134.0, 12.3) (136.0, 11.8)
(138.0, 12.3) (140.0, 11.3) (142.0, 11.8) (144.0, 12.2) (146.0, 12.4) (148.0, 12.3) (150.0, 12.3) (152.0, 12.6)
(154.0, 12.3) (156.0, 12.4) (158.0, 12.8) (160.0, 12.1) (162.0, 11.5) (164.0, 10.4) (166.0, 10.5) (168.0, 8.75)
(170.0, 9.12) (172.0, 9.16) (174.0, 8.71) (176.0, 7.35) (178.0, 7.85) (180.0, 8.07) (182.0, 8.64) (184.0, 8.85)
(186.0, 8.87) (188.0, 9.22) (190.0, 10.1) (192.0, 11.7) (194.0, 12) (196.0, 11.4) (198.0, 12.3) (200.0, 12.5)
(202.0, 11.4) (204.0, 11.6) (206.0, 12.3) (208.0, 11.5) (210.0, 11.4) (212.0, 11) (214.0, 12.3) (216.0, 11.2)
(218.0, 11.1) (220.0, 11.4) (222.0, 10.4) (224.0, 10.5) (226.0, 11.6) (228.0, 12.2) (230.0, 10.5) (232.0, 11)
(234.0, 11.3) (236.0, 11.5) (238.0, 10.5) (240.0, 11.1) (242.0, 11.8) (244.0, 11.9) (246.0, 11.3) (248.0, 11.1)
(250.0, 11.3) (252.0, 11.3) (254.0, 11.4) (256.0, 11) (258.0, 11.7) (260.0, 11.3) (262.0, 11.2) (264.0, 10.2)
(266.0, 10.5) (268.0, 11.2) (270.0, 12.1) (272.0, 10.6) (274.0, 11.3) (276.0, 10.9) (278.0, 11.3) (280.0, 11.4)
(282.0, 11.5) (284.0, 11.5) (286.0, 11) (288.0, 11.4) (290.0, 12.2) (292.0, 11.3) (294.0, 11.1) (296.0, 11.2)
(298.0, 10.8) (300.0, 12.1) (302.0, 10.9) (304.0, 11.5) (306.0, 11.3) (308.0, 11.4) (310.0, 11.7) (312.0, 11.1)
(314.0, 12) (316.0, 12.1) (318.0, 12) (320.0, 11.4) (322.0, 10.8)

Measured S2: 3.8 keV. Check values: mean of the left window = 11.8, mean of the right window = 11.2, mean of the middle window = 9.82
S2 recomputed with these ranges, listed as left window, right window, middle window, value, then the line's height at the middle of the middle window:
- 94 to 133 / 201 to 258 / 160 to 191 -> 4.2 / 10.7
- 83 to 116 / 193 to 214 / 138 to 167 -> -4.6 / 10.3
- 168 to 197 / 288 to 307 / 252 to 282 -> -0.9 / 10.8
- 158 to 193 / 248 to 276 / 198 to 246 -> -4.6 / 10.4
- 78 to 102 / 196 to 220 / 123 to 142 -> -3.7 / 9.98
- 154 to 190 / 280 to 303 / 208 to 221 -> -1.4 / 10.3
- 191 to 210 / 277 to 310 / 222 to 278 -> 2.0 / 11.6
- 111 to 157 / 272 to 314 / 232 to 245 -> 0.2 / 11.5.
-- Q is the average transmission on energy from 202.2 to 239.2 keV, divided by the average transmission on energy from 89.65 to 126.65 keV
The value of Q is 1.2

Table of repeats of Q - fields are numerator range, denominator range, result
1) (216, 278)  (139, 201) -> 1.05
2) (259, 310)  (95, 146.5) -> 1.07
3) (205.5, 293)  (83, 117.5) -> 1.26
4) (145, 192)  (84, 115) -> 1.19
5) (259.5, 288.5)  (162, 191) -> 1.23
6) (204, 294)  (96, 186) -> 1.08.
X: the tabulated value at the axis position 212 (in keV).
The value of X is 11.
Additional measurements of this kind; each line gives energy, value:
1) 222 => 10.4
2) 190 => 10.1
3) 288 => 11.4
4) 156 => 12.4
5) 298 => 10.8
